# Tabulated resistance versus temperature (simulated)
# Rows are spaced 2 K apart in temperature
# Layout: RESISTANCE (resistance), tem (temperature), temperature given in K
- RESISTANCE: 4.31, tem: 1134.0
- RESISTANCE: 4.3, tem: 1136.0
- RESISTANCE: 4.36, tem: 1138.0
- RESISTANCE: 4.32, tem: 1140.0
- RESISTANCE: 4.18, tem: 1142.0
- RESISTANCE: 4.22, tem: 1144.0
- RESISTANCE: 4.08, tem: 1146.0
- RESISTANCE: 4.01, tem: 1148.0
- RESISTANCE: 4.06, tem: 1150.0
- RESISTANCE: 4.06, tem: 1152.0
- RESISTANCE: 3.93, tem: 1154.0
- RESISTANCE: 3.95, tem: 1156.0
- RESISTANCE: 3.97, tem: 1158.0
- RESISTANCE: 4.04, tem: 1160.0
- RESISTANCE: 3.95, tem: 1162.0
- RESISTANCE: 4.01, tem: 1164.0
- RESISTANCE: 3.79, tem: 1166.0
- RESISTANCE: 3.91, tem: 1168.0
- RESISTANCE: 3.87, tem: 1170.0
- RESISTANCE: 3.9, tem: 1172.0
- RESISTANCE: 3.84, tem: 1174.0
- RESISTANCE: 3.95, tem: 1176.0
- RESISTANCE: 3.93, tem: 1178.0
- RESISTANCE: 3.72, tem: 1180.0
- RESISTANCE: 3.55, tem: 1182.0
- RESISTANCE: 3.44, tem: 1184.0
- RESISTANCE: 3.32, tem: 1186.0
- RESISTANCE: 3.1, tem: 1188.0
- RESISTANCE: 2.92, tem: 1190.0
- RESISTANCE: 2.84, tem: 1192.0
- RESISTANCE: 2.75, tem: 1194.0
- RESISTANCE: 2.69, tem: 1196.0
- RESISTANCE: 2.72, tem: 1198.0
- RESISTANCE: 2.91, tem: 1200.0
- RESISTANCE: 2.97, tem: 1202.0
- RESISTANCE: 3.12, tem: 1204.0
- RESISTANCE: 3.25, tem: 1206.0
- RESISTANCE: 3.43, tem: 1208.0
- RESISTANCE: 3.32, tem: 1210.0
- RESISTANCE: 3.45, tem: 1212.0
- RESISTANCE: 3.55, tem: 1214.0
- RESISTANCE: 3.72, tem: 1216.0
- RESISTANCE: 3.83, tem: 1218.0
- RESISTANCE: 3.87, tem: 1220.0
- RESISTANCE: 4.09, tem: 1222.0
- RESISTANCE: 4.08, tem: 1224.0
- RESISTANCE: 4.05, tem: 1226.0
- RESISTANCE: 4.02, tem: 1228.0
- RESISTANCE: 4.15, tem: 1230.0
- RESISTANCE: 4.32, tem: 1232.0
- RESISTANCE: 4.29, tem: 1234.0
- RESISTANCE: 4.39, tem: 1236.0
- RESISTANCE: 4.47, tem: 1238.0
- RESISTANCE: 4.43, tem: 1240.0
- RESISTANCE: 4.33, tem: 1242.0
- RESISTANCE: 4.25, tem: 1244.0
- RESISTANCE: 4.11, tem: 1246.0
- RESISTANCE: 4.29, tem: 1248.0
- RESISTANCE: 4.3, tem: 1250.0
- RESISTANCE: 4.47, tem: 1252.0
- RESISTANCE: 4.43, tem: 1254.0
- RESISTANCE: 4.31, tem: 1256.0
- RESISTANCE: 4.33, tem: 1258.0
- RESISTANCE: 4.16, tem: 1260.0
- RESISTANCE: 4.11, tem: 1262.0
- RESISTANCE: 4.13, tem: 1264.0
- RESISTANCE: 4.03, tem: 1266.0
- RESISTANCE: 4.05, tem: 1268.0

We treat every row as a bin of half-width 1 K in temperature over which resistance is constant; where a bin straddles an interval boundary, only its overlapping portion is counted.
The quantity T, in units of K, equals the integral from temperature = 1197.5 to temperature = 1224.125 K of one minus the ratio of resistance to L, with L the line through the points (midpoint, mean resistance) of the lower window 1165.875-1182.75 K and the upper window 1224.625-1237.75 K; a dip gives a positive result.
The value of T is 4.2 K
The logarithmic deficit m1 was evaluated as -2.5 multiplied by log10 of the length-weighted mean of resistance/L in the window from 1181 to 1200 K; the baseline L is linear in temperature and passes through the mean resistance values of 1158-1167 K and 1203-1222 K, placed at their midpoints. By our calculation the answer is 0.22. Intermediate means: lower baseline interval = 3.95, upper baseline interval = 3.54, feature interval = 3.03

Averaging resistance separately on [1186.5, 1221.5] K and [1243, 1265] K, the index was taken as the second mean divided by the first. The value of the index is 1.33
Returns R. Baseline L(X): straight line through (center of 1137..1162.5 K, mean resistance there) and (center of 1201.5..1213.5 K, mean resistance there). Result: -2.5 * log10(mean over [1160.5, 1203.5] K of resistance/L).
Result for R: 0.066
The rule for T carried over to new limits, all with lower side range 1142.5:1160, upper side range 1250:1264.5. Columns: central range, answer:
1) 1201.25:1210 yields 2.0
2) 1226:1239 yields -0.1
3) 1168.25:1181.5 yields 0.8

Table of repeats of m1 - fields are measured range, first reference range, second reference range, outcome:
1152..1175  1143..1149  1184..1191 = -0.06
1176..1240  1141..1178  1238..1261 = 0.17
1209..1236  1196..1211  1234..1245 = -0.05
